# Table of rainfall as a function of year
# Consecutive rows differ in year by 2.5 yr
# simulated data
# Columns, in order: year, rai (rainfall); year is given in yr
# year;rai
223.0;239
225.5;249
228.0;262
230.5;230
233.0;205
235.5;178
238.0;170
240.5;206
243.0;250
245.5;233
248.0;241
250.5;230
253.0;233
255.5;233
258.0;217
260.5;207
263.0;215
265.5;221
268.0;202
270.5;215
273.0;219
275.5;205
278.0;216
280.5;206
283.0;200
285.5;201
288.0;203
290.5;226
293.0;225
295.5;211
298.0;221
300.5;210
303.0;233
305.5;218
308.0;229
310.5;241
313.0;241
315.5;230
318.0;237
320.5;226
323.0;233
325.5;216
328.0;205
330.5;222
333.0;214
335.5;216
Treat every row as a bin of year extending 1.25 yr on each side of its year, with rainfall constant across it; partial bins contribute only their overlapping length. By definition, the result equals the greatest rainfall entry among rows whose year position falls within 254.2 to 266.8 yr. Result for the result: 233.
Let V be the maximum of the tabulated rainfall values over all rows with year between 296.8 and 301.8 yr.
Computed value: 221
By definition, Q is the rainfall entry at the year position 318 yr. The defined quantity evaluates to 237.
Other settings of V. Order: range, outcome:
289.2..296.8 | 226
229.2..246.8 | 250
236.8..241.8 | 206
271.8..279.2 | 219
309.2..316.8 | 241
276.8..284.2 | 216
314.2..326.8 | 237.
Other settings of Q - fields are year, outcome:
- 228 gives 262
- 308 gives 229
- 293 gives 225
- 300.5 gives 210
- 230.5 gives 230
